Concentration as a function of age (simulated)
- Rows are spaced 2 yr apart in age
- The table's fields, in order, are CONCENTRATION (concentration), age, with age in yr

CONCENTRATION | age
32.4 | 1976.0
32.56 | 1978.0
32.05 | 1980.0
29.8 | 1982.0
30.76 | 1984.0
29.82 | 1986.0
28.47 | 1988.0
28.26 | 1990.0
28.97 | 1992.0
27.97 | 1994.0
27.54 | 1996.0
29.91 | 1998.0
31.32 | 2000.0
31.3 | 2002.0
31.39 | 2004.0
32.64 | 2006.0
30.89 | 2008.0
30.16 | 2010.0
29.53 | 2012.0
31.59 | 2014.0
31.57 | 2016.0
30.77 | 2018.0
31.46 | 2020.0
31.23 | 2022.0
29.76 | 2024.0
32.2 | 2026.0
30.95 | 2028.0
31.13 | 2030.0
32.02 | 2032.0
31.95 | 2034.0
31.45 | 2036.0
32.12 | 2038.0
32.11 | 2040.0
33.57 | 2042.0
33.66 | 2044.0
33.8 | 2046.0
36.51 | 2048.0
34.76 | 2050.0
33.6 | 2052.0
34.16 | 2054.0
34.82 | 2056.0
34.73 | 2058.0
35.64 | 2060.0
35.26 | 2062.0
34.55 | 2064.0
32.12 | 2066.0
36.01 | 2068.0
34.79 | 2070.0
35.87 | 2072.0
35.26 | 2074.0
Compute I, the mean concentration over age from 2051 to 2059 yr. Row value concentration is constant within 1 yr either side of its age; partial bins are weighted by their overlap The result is 34.3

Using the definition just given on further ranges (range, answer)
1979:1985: 30.9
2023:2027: 31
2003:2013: 30.9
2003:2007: 32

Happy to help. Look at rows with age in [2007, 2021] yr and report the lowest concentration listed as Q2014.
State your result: 29.53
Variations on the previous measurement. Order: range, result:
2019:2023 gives 31.23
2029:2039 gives 31.13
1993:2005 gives 27.54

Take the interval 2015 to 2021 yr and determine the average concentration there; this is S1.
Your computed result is 31.3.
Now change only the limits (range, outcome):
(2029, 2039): 31.7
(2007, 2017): 30.7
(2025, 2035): 31.6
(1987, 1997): 28.2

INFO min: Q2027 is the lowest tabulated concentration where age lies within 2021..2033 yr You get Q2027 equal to 29.76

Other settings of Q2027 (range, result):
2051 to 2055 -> 33.6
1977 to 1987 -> 29.8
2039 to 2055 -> 32.11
